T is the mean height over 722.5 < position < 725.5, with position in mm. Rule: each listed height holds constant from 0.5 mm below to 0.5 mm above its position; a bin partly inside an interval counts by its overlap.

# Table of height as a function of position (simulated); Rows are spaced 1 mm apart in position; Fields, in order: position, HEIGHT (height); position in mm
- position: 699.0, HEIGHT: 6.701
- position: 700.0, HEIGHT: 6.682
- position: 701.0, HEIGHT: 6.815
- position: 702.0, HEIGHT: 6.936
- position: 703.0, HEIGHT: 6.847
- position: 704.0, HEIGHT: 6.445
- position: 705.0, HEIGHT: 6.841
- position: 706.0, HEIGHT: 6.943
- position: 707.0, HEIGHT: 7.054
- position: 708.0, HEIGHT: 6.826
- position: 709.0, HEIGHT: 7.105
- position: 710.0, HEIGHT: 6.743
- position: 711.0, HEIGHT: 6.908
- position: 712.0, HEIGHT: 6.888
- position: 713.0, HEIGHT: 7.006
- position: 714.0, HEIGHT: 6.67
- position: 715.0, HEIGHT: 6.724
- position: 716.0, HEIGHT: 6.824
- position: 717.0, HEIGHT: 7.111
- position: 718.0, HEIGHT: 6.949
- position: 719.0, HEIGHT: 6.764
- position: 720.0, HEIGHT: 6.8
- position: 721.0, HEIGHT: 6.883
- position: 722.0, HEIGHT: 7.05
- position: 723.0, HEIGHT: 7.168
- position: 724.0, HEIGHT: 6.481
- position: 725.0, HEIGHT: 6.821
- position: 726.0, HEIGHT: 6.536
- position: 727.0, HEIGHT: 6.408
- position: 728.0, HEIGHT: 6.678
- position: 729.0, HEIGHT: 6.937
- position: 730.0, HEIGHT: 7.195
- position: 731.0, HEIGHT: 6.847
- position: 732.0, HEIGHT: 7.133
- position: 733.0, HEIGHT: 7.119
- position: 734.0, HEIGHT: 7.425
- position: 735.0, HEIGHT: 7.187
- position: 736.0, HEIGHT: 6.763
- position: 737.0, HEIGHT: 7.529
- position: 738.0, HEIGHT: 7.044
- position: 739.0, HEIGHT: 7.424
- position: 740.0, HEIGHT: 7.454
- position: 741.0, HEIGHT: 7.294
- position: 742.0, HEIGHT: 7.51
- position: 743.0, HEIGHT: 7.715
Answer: 6.82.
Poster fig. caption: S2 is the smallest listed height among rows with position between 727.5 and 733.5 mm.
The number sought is 6.678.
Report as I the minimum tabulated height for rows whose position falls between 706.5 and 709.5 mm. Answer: 6.826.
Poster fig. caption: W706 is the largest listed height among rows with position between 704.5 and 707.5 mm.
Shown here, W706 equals 7.054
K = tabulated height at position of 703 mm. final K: 6.847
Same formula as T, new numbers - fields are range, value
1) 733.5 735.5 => 7.31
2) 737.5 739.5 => 7.23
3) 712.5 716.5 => 6.81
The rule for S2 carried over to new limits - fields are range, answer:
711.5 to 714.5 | 6.67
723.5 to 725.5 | 6.481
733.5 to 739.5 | 6.763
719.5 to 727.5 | 6.408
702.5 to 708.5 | 6.445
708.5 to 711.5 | 6.743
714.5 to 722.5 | 6.724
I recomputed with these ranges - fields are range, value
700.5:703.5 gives 6.815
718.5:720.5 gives 6.764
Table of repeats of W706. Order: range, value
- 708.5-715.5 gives 7.105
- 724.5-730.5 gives 7.195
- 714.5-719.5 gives 7.111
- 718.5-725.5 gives 7.168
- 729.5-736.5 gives 7.425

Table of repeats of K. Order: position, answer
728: 6.678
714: 6.67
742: 7.51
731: 6.847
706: 6.943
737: 7.529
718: 6.949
